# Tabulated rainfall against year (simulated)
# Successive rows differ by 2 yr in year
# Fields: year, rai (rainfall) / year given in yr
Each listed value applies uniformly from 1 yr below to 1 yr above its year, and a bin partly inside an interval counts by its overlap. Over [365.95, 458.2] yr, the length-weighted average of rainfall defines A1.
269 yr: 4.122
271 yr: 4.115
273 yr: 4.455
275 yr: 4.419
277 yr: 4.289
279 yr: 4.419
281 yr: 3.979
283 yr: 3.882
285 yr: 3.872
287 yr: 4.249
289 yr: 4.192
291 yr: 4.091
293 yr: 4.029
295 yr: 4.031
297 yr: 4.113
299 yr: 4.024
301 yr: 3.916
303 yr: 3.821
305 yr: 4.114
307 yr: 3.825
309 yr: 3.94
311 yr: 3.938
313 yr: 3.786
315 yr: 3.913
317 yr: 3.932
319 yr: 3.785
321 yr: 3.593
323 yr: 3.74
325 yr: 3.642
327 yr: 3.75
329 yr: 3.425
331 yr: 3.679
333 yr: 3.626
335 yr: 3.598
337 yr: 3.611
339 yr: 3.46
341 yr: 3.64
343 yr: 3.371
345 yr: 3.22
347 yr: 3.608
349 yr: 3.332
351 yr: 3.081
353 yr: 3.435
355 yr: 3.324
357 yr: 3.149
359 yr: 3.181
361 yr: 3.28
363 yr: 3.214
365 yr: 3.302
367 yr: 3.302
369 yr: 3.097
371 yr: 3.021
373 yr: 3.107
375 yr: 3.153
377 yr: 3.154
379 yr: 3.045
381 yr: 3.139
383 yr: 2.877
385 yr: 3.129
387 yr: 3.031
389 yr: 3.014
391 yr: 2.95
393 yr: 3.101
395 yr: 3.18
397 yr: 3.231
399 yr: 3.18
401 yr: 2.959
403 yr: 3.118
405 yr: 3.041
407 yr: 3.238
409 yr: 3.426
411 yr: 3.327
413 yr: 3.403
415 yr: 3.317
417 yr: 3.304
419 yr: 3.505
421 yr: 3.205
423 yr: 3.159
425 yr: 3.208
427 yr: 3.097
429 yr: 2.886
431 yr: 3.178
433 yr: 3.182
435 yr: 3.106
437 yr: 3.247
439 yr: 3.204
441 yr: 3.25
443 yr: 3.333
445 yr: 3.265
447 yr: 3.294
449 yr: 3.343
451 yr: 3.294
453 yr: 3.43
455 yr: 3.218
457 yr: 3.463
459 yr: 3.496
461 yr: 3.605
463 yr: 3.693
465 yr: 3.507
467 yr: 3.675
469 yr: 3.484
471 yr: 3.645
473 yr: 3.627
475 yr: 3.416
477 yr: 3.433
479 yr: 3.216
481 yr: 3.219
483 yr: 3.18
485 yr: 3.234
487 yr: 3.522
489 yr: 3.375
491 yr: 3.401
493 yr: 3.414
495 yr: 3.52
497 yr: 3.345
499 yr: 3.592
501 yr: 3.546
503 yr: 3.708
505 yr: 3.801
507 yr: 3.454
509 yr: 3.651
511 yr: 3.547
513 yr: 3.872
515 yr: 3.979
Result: 3.19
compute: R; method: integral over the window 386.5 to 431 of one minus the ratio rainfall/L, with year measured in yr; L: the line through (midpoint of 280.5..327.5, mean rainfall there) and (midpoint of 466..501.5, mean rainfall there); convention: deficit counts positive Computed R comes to 5.6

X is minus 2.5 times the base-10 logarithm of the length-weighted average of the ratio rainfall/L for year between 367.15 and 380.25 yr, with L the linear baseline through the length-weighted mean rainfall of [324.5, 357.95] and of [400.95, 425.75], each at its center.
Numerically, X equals 0.09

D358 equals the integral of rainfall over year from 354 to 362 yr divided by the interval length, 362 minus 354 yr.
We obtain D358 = 3.23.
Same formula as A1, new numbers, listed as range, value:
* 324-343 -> 3.59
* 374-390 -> 3.07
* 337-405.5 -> 3.2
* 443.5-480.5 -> 3.45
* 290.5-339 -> 3.82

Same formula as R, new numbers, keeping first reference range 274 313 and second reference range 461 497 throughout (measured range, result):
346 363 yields 2.5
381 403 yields 3.9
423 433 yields 1.4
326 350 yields 2.3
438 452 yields 1.1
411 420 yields 0.7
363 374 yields 1.8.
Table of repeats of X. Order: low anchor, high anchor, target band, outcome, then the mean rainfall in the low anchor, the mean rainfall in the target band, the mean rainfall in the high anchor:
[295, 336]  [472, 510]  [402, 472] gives 0.08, 3.81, 3.32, 3.46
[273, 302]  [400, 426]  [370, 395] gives 0.13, 4.12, 3.06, 3.25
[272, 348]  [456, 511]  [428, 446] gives 0.13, 3.87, 3.18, 3.49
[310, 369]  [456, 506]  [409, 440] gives 0.09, 3.51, 3.23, 3.48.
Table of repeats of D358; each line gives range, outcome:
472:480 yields 3.42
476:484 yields 3.26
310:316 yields 3.88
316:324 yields 3.76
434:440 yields 3.19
